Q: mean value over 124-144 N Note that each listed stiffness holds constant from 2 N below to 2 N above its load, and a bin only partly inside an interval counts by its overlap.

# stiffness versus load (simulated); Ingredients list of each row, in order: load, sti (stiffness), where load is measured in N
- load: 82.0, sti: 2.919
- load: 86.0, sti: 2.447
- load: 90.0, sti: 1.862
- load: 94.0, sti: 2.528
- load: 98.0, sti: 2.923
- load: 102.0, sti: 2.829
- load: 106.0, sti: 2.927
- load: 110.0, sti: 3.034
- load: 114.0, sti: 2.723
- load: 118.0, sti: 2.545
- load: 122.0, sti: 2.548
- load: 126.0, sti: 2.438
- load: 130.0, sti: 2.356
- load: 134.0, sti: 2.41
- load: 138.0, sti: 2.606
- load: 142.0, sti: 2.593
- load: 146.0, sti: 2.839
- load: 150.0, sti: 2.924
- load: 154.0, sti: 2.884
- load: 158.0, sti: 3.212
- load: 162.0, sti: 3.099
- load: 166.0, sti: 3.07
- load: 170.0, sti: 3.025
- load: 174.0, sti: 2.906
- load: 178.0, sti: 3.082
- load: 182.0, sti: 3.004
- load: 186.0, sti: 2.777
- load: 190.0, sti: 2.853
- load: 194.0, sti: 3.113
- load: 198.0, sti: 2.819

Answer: 2.48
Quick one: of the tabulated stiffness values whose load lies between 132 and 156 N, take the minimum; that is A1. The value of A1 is 2.41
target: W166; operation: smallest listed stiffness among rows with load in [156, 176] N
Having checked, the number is 2.906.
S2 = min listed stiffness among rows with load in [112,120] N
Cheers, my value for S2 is 2.545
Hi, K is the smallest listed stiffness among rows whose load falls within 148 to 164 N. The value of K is 2.884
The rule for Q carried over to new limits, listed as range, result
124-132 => 2.4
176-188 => 2.95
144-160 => 2.96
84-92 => 2.15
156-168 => 3.13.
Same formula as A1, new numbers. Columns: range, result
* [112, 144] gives 2.356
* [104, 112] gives 2.927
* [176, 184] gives 3.004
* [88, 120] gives 1.862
